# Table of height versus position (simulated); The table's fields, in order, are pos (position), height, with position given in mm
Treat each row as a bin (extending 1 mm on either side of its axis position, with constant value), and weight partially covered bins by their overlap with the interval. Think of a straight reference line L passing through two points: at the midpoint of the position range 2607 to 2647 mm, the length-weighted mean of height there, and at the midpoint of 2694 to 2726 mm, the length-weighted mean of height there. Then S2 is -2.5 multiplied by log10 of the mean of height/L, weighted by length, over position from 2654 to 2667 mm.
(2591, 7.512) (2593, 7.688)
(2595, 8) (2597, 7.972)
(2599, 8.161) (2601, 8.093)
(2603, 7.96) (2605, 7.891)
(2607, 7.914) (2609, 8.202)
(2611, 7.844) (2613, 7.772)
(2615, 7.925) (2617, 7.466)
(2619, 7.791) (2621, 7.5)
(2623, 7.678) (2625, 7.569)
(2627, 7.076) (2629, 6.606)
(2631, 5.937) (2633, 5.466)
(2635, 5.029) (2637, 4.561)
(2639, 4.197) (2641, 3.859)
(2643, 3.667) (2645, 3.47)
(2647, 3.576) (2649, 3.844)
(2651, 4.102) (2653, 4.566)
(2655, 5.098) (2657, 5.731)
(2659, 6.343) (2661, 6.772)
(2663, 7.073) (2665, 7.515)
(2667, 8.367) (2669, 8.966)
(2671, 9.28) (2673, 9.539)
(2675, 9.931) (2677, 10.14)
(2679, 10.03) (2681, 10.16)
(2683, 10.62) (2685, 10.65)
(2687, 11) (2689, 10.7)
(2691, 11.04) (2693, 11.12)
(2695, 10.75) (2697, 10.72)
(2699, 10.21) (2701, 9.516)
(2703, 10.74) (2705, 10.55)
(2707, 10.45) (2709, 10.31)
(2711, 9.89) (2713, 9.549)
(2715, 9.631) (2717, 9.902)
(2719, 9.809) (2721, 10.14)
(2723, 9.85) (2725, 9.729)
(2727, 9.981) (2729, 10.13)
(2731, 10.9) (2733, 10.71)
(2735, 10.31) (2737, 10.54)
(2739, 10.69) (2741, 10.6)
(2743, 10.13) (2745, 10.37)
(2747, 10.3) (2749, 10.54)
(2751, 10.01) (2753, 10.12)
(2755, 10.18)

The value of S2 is 0.19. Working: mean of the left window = 6.27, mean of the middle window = 6.57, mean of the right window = 10.1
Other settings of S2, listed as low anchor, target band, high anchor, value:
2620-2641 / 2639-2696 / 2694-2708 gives 0.117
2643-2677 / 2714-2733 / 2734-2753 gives -0.066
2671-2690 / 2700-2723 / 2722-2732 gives 0.014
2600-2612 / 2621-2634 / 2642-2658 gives -0.100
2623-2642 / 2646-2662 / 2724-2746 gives 0.320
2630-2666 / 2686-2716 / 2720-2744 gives -0.245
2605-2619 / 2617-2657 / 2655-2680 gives 0.423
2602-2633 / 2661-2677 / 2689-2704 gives 0.106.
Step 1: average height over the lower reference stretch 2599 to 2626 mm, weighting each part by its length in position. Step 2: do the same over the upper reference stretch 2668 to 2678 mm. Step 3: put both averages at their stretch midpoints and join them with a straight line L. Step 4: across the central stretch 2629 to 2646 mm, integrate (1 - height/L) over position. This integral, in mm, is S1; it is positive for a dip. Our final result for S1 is 7.7 mm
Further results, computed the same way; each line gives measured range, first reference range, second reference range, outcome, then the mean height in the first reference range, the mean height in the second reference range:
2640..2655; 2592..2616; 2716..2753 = 8.2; 7.95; 10.3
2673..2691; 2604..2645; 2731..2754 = -4.2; 6.52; 10.4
